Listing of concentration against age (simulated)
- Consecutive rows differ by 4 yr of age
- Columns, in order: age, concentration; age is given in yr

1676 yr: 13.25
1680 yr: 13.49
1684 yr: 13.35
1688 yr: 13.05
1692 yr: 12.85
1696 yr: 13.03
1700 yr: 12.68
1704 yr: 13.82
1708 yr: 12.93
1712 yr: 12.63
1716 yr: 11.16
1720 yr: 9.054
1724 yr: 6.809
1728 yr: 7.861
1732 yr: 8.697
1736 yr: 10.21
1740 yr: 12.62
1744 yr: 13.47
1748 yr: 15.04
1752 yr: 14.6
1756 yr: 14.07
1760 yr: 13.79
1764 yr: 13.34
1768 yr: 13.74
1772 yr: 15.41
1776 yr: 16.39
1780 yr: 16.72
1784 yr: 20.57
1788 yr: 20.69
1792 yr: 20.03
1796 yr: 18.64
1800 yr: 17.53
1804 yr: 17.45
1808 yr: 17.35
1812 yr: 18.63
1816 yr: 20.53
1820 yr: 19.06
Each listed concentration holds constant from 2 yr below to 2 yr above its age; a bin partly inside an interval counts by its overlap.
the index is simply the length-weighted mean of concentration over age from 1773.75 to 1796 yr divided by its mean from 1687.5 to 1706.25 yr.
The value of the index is 1.4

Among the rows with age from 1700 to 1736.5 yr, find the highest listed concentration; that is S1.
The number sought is 13.82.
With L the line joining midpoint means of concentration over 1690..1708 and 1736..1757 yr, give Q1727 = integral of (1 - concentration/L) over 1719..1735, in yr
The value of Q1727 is 6.23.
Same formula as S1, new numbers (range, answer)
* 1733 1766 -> 15.04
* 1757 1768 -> 13.79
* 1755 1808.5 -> 20.69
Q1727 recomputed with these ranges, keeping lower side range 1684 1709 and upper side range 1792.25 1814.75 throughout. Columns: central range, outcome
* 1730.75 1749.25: 3.9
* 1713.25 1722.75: 2.7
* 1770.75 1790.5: -1.1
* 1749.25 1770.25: 2.8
